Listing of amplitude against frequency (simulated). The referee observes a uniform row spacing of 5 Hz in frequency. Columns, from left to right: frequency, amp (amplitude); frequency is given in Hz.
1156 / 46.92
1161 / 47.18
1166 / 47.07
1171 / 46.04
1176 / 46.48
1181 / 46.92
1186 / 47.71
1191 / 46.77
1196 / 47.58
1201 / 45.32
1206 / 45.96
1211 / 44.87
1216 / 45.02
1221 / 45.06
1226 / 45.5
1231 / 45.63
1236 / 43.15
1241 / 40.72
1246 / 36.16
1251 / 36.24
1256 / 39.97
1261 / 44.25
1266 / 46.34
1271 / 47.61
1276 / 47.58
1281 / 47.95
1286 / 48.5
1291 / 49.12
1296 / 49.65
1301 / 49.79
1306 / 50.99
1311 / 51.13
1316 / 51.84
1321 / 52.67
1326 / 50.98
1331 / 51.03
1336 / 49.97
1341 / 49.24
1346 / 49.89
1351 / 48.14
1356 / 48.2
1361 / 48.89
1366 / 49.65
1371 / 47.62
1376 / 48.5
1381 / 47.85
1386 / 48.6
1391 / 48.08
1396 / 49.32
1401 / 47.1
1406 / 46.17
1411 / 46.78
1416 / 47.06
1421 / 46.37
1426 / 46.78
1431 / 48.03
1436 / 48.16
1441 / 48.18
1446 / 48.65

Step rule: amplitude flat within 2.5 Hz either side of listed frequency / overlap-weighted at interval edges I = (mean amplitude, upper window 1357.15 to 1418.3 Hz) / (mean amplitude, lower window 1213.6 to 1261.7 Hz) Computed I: 1.14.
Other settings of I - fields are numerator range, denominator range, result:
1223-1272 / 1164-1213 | 0.91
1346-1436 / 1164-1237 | 1.04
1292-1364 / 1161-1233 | 1.09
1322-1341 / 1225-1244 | 1.17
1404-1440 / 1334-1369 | 0.96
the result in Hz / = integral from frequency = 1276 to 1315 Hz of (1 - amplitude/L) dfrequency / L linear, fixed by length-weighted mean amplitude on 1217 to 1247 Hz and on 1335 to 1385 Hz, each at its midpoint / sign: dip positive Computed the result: -3.1 Hz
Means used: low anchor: 43.1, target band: 49.5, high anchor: 48.8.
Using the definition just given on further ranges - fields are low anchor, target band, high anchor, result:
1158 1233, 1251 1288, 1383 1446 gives 1.1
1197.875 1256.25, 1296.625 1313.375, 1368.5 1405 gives -1.9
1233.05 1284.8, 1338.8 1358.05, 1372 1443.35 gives -1.3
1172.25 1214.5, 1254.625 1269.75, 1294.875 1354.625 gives 1.4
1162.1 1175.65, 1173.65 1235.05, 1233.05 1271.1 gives -2.2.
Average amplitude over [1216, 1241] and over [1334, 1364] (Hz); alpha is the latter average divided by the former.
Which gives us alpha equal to 1.1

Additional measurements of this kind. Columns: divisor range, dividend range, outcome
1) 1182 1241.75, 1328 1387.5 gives 1.08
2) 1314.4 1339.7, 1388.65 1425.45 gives 0.92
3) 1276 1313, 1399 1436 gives 0.95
